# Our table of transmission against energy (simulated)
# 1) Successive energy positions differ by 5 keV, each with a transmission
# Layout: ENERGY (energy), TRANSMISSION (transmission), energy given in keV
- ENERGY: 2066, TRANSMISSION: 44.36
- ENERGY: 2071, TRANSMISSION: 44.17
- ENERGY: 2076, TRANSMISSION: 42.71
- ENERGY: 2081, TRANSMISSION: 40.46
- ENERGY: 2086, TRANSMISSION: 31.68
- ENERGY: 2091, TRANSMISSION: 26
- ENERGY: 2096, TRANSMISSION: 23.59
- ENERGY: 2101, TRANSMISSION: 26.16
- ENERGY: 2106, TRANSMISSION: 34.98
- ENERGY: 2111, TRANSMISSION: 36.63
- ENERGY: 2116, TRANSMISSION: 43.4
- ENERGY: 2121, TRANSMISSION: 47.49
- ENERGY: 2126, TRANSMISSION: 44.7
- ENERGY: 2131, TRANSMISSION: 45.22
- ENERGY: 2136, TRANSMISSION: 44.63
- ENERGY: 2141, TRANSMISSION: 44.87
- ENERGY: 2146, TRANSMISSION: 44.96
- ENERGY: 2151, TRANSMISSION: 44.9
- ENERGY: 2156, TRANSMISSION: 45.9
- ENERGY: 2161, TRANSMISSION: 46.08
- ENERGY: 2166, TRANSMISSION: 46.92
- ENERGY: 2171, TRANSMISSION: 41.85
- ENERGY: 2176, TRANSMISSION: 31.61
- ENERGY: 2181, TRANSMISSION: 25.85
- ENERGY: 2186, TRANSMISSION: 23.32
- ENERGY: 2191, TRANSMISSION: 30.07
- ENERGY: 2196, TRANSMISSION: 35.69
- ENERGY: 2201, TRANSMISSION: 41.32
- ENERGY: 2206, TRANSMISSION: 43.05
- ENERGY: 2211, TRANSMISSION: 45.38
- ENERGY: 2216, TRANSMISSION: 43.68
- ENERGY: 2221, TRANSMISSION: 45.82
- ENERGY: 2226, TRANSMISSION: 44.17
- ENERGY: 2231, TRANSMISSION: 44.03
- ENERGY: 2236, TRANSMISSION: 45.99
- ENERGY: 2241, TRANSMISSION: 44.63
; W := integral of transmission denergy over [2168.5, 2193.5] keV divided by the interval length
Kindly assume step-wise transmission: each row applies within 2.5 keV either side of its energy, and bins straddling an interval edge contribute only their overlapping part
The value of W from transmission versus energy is 30.5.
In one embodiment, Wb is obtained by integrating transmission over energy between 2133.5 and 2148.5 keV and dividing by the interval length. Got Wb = 44.8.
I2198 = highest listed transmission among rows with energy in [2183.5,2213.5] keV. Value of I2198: 45.38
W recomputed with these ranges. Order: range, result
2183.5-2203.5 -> 32.6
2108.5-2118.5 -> 40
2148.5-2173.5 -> 45.1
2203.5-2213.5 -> 44.2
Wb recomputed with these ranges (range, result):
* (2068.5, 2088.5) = 39.8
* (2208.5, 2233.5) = 44.6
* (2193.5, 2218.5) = 41.8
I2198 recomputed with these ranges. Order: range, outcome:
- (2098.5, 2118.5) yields 43.4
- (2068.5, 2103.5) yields 44.17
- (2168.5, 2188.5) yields 41.85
